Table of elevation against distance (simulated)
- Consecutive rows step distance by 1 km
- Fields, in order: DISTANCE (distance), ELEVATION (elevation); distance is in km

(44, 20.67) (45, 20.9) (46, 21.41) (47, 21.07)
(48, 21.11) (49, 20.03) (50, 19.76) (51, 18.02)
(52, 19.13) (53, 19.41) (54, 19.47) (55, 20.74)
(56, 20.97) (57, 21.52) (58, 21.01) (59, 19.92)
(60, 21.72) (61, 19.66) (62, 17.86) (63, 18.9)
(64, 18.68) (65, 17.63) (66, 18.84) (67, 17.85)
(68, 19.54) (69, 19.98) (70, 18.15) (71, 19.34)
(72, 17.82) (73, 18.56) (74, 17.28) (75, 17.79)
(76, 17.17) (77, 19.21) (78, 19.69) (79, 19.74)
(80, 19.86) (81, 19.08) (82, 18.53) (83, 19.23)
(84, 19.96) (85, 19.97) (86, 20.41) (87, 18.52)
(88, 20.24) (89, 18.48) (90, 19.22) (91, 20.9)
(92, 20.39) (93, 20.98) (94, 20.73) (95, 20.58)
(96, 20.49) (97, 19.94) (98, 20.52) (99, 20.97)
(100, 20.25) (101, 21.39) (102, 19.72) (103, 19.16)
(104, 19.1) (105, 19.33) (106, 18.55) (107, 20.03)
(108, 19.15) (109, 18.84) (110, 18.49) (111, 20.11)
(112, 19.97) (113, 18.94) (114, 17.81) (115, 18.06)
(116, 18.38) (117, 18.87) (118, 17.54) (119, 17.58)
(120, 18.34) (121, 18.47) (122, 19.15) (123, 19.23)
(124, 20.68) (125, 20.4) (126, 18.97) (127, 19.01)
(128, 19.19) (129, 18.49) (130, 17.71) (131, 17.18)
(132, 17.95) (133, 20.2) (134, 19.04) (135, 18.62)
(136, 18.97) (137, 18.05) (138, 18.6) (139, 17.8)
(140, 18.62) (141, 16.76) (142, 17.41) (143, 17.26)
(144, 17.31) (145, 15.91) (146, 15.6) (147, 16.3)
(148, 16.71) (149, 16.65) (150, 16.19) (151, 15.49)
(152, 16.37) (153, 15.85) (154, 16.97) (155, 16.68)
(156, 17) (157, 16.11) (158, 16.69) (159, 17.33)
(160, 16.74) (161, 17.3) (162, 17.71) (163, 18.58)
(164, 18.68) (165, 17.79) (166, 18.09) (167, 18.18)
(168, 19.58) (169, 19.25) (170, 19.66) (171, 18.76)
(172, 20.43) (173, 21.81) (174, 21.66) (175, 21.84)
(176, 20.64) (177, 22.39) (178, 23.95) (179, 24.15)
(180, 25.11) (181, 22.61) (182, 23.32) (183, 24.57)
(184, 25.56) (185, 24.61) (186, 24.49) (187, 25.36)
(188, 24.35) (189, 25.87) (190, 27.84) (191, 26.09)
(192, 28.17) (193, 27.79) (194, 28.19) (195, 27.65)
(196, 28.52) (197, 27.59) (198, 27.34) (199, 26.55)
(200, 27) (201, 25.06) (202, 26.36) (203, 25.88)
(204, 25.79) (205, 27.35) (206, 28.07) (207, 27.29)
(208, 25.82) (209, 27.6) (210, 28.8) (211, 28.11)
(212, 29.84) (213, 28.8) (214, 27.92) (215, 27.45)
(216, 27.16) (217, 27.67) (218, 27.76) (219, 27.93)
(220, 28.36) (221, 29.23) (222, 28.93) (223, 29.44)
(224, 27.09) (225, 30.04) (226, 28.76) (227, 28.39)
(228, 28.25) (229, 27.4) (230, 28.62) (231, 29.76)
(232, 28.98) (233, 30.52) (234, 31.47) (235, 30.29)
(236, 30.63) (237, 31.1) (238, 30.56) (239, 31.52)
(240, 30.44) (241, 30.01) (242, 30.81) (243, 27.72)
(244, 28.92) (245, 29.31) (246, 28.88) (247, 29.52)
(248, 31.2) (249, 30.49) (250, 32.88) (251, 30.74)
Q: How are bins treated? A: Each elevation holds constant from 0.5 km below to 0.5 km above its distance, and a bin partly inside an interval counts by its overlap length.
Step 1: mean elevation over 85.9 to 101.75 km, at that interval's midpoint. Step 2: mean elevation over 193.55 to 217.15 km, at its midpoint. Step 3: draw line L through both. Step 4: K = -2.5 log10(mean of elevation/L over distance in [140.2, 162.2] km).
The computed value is 0.392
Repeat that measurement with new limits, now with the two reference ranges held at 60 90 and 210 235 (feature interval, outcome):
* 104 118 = 0.130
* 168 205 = 0.076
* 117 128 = 0.167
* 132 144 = 0.256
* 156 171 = 0.350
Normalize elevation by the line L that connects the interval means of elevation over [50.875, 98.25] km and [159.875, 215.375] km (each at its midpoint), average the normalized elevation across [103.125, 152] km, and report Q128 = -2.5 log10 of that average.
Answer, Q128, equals 0.19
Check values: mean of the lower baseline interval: 19.5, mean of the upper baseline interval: 24.3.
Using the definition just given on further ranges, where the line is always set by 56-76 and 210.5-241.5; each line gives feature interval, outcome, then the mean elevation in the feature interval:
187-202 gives 0.01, 26.9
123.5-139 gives 0.22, 18.8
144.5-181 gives 0.33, 18.6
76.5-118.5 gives 0.08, 19.6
